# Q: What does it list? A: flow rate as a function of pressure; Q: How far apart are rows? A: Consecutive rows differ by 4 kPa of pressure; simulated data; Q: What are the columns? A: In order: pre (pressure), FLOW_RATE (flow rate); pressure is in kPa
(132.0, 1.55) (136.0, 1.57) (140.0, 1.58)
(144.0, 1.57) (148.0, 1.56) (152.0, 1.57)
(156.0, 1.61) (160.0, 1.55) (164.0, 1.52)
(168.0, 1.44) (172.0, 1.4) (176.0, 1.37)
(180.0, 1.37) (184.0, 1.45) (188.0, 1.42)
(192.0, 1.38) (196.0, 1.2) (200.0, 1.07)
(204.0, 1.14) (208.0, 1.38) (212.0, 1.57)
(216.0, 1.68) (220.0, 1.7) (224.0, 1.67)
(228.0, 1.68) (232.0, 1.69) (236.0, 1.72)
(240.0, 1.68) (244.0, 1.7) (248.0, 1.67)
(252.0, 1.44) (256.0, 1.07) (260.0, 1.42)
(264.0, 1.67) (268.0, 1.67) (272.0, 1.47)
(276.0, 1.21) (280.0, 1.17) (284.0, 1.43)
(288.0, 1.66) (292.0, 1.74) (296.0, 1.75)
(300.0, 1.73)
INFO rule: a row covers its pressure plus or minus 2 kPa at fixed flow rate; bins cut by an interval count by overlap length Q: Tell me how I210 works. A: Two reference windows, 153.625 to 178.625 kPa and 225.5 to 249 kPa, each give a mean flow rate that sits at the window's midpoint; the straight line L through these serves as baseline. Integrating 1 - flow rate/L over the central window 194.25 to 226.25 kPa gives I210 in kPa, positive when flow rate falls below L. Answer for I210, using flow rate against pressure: 3.7 kPa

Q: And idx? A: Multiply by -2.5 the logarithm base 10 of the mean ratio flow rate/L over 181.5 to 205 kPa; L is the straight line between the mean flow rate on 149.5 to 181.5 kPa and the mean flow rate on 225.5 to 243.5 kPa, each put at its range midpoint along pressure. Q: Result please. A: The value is 0.21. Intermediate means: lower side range 1.48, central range 1.28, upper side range 1.69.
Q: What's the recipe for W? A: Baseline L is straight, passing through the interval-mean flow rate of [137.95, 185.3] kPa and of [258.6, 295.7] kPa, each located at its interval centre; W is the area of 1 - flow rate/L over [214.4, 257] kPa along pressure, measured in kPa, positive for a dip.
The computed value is -3.3 kPa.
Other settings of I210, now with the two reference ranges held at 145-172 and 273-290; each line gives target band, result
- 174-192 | 1.2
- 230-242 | -2.2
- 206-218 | -0.7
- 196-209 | 2.6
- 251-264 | 0.5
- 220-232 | -2.0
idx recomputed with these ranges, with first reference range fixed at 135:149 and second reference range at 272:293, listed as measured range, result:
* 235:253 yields -0.13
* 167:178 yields 0.10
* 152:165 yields -0.01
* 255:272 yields -0.02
